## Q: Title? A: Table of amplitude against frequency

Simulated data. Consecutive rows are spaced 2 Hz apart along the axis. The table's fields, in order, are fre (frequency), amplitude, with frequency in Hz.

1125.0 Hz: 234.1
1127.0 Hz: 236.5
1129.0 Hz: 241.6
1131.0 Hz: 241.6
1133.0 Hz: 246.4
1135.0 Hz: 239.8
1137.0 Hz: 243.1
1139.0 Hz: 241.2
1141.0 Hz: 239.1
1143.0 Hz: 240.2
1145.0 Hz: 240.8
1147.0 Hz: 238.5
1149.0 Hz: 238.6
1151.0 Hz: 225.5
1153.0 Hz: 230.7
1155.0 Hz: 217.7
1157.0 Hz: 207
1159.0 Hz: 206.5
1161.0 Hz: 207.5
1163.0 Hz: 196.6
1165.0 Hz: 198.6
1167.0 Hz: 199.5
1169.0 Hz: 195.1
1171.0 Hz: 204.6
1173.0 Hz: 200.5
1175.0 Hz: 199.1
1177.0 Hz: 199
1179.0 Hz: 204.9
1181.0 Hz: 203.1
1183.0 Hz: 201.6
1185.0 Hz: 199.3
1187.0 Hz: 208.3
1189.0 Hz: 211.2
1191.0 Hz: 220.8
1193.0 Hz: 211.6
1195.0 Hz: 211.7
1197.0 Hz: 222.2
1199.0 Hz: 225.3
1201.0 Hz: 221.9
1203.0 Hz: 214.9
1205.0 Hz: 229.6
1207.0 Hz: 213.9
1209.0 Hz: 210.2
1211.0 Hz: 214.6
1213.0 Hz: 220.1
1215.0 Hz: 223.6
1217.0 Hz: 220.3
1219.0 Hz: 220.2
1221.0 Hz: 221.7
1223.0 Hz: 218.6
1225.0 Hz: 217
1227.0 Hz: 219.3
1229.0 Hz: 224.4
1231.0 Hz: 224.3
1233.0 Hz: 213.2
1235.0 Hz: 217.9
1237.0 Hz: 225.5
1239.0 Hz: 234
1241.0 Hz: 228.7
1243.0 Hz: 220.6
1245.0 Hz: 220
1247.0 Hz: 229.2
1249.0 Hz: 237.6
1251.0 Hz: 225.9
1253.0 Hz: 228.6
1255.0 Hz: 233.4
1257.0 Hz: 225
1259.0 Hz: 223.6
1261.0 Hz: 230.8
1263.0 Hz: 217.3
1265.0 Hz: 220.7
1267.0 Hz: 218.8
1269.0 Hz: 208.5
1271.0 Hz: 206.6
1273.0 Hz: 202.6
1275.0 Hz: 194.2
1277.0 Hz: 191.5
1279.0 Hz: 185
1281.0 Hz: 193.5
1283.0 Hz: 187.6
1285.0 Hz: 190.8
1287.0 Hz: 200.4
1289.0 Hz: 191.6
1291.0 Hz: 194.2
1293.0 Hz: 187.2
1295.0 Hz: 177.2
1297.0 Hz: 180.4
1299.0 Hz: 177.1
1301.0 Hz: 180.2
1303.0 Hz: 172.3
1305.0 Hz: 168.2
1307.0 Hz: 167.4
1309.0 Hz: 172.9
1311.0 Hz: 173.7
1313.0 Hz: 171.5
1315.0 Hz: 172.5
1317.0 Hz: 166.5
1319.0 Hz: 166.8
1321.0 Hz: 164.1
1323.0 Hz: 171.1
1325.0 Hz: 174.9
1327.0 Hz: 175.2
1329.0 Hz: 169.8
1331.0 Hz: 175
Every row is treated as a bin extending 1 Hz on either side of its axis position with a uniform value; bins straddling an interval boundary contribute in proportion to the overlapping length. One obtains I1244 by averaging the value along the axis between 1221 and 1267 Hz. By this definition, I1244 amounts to 224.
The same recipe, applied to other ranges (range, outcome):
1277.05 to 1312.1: 183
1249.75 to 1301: 203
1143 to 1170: 216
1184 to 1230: 217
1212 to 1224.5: 221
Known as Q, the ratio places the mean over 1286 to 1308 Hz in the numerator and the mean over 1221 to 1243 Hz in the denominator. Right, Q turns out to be 0.82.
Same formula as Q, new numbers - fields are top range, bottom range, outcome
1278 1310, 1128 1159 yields 0.78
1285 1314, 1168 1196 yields 0.88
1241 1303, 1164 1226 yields 0.97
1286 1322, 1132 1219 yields 0.81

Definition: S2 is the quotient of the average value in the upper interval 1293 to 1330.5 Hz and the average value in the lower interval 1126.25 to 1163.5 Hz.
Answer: 0.7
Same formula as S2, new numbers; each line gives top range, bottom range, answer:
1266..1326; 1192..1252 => 0.83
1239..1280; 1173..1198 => 1.05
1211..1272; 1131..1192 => 1.02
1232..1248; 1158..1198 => 1.09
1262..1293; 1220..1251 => 0.89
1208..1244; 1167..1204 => 1.06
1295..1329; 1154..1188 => 0.85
